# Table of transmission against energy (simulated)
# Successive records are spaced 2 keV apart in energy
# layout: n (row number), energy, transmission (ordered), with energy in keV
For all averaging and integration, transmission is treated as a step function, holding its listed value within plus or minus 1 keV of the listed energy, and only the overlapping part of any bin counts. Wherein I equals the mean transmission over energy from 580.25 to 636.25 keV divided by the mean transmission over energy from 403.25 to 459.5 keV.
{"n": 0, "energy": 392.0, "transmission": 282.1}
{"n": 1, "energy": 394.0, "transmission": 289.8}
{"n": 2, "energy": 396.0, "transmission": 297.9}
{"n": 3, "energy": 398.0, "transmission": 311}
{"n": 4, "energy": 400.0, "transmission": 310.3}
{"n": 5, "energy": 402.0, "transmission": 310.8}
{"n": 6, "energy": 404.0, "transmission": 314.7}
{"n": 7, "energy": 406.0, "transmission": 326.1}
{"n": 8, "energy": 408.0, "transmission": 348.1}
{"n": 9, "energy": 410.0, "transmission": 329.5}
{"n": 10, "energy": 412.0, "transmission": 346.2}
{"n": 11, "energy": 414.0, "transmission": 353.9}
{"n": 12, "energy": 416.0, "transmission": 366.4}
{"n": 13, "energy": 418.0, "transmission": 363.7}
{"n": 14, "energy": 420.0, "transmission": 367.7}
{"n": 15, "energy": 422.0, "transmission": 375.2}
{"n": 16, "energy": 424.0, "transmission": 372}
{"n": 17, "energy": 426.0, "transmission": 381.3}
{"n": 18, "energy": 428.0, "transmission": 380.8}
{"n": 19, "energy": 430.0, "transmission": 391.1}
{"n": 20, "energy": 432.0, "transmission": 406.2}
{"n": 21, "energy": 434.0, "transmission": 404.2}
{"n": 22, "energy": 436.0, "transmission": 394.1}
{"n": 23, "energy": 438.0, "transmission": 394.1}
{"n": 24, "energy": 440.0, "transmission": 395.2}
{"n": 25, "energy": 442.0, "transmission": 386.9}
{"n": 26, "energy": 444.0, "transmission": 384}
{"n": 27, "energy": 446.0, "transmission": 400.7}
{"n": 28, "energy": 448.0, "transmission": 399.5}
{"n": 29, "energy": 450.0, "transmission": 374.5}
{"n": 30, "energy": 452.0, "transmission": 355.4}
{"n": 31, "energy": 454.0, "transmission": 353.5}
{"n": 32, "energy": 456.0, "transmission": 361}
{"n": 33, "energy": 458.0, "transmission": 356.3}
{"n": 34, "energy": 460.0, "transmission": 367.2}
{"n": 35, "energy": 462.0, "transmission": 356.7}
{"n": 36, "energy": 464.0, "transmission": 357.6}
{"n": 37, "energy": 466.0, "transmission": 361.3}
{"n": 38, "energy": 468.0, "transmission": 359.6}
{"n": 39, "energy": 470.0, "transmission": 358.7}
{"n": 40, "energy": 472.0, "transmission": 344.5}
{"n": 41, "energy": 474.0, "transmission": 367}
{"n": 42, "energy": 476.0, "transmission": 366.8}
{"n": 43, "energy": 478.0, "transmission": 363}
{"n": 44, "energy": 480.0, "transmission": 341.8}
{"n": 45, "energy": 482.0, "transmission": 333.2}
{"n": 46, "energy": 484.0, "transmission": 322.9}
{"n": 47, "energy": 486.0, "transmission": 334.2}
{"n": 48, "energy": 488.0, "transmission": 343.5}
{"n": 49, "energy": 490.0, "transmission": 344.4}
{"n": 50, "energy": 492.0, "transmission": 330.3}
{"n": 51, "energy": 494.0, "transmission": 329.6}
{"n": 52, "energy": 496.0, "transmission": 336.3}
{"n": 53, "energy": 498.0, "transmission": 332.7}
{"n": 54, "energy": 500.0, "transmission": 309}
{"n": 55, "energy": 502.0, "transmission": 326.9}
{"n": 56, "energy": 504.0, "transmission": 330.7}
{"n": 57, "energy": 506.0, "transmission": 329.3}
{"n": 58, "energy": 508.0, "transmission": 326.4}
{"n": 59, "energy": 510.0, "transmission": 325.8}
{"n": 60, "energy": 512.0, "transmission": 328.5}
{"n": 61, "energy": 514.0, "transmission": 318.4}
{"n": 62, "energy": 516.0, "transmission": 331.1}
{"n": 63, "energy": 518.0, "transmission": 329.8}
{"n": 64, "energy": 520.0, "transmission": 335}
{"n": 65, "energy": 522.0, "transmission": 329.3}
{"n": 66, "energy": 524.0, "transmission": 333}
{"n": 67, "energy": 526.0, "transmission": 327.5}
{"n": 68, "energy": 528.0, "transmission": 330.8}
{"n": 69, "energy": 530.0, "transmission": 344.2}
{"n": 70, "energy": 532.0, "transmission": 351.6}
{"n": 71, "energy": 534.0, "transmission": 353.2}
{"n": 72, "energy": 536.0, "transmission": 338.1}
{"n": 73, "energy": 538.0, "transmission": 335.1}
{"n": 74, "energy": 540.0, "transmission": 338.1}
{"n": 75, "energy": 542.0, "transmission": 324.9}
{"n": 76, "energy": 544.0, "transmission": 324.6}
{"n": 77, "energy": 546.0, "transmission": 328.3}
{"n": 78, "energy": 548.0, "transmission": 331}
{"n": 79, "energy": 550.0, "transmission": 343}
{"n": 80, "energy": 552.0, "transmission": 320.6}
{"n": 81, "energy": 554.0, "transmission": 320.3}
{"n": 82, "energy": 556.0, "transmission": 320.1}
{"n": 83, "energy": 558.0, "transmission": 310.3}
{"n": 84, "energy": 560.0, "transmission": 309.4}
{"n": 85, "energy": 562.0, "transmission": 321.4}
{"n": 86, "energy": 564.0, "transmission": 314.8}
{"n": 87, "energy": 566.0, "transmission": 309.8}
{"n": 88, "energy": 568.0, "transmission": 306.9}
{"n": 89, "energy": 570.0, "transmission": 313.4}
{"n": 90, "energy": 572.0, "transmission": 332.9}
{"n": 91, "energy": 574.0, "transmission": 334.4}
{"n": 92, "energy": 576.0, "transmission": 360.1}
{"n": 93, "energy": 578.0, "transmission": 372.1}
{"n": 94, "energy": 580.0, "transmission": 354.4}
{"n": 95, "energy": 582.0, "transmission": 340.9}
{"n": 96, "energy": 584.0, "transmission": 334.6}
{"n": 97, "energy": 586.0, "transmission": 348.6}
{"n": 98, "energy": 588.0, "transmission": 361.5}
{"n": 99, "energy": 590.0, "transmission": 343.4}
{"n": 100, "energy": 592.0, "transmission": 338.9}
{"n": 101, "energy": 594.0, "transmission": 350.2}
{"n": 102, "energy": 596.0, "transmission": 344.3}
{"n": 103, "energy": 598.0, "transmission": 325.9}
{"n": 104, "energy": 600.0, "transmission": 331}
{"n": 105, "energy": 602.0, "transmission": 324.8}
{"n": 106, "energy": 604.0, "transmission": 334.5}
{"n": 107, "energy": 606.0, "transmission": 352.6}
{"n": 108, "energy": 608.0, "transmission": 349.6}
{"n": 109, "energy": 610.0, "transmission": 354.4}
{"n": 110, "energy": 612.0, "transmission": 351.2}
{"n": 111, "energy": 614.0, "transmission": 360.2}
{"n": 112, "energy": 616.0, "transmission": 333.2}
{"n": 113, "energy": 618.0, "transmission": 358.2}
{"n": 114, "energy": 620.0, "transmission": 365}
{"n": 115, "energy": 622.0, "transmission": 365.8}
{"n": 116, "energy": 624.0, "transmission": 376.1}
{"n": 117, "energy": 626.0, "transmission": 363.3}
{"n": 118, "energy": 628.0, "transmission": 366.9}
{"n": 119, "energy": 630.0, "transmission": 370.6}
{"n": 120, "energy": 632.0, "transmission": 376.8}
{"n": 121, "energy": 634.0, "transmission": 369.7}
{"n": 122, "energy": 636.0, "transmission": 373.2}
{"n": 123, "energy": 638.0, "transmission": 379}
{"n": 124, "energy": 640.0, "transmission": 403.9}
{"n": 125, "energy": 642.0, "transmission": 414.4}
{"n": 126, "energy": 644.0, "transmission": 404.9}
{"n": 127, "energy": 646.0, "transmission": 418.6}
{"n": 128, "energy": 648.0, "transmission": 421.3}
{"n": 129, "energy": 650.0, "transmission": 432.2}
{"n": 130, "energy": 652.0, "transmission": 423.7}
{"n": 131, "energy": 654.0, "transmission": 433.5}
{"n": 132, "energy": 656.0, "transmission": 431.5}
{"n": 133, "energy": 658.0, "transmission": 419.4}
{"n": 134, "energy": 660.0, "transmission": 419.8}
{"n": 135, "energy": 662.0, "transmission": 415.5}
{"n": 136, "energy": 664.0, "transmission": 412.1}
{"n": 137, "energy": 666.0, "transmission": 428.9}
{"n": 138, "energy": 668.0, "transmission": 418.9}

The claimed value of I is 0.95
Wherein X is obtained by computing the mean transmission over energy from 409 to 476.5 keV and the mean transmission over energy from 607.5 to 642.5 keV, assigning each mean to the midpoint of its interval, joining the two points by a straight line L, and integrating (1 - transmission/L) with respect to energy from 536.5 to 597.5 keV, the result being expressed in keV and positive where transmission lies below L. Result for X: 5.99 keV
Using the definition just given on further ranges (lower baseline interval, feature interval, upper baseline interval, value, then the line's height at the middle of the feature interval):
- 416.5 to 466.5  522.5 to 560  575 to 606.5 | 2.6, 356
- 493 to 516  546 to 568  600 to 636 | 1.3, 341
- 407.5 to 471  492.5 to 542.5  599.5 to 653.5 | 5.5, 373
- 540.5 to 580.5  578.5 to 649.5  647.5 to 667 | 3.4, 381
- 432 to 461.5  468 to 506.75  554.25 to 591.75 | 2.7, 365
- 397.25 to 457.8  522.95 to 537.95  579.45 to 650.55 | 1.0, 364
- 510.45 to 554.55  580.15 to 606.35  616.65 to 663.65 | 1.9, 368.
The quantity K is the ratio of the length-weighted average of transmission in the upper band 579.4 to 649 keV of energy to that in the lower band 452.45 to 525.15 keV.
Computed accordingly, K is 1.1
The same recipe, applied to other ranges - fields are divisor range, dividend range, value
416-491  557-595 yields 0.91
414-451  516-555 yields 0.87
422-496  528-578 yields 0.90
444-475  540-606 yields 0.91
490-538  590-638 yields 1.07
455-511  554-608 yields 0.97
